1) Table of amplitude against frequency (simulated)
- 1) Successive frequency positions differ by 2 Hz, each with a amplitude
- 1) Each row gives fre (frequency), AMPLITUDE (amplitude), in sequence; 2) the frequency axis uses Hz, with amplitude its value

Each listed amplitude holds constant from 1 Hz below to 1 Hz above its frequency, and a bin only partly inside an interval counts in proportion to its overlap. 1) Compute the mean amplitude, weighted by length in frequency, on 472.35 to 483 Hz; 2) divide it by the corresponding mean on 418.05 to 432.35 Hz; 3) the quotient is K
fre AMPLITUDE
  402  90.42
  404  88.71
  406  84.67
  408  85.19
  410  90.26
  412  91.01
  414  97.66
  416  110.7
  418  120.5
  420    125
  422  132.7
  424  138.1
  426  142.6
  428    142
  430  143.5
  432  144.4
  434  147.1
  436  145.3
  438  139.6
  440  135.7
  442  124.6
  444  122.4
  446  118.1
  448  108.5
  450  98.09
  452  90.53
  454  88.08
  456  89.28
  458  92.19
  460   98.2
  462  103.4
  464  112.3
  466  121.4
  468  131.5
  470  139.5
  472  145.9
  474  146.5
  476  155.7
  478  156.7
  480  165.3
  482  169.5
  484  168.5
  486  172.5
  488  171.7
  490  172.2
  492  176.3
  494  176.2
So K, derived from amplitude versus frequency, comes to 1.15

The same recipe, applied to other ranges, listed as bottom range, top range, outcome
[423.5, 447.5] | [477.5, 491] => 1.24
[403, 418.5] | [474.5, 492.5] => 1.75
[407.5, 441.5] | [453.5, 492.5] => 1.10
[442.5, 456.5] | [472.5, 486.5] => 1.56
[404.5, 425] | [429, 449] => 1.24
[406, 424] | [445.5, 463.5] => 0.92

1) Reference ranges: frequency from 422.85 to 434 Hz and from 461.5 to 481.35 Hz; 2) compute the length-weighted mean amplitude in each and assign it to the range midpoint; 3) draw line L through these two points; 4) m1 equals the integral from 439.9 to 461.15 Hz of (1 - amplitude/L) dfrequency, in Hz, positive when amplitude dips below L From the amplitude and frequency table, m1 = 5.5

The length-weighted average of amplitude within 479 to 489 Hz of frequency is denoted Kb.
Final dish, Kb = 170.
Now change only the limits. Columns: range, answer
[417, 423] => 126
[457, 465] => 102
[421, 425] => 135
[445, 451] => 108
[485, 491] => 172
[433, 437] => 146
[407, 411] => 87.7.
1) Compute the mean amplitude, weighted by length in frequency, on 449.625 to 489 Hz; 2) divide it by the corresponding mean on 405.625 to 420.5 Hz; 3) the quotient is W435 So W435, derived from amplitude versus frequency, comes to 1.3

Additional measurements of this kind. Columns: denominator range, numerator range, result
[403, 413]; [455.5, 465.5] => 1.14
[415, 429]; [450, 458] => 0.70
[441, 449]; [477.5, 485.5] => 1.40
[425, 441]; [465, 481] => 1.02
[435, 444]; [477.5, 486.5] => 1.24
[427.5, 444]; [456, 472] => 0.82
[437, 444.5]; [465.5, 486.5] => 1.16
